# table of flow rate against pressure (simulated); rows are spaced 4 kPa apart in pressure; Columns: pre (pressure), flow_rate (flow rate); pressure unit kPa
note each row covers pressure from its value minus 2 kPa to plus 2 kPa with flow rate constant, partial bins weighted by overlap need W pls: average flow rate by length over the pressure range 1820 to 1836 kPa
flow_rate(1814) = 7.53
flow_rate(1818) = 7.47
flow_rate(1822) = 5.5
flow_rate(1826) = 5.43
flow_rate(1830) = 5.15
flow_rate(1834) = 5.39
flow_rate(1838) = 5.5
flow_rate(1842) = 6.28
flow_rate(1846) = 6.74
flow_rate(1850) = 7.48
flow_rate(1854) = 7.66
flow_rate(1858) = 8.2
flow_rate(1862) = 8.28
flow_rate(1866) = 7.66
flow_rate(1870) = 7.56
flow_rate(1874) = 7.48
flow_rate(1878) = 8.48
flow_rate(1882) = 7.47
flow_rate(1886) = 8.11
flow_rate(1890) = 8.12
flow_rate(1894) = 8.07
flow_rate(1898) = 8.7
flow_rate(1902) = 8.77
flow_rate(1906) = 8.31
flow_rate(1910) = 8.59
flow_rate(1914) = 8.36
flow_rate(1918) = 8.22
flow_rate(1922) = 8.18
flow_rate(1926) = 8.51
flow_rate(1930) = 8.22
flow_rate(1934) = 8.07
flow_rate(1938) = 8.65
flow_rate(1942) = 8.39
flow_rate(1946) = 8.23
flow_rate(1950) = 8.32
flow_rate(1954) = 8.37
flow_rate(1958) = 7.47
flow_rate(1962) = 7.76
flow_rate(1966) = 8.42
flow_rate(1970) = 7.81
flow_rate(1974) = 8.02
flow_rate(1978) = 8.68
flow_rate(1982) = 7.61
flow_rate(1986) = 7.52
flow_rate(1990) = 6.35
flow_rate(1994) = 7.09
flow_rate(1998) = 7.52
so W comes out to 5.37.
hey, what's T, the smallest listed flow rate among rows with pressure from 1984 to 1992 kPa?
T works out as 6.35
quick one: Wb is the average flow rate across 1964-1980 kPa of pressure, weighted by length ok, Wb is 8.23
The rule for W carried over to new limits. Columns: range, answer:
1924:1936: 8.27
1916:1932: 8.28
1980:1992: 7.16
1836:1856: 6.73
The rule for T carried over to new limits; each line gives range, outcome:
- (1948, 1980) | 7.47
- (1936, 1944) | 8.39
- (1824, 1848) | 5.15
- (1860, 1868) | 7.66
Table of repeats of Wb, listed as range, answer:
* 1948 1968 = 8.07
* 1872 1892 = 7.93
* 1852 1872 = 7.87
